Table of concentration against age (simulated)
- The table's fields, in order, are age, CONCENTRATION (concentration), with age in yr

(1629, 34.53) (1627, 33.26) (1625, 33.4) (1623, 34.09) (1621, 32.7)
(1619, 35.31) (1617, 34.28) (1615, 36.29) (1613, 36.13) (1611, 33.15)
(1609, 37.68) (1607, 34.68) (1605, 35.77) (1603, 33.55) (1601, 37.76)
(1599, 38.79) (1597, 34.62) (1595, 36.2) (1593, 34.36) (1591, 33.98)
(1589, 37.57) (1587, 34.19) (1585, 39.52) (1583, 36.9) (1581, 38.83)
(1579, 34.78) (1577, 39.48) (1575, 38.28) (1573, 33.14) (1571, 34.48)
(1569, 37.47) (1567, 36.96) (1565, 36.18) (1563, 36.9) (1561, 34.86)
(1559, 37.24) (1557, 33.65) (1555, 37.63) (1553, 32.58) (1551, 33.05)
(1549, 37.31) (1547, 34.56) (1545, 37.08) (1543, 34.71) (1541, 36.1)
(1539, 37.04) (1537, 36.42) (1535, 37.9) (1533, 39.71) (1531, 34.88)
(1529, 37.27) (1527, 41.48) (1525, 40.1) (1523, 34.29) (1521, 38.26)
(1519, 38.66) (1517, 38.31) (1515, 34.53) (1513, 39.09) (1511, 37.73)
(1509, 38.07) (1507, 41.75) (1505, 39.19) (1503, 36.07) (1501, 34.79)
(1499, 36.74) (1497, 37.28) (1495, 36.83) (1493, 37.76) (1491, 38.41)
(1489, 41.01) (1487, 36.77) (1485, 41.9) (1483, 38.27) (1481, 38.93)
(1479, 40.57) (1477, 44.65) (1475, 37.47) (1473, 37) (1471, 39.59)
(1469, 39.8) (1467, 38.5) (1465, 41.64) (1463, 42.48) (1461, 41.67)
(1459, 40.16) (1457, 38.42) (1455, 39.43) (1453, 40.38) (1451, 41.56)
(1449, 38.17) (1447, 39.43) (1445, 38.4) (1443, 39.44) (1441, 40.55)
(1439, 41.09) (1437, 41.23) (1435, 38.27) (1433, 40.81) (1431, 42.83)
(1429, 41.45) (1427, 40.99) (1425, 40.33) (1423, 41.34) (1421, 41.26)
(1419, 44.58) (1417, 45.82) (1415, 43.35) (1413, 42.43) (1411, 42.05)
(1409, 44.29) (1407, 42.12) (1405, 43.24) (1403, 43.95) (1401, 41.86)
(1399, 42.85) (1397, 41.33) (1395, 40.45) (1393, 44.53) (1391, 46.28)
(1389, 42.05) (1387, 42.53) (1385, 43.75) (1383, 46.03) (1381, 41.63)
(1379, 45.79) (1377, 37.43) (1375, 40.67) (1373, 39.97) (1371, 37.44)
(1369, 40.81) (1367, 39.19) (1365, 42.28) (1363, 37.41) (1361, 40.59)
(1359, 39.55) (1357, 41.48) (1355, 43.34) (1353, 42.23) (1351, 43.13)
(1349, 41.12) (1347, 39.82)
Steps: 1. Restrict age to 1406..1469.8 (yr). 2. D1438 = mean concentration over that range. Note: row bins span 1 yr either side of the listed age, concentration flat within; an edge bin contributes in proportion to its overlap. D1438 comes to 41.1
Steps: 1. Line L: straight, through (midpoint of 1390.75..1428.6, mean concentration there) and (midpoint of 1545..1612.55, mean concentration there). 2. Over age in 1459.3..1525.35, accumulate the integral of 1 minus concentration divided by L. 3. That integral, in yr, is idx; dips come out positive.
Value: 1.1 yr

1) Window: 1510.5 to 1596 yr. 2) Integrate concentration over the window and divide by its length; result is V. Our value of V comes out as 36.6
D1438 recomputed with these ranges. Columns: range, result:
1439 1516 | 39.1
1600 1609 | 35.7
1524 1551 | 37.1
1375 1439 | 42.4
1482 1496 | 38.7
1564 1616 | 36.2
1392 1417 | 42.8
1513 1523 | 37.3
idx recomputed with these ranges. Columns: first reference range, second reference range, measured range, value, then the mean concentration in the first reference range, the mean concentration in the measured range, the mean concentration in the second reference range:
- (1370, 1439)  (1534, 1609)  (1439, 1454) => 0.3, 42.2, 39.8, 36.1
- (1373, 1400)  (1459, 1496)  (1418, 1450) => 0.3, 42.6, 40.6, 39.6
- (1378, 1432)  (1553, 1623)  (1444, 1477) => 0.8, 42.9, 39.8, 35.9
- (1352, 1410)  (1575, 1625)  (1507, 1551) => 0.6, 41.9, 37.3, 35.9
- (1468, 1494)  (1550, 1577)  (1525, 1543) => -0.3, 39.4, 37.6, 35.7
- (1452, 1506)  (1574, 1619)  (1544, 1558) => 0.8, 39.1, 35.1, 36.2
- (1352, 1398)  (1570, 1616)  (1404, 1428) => -1.2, 41.6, 42.6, 36.1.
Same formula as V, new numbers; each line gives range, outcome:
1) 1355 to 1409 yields 41.8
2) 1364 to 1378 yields 39.7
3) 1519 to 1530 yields 38.3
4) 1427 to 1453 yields 40.3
